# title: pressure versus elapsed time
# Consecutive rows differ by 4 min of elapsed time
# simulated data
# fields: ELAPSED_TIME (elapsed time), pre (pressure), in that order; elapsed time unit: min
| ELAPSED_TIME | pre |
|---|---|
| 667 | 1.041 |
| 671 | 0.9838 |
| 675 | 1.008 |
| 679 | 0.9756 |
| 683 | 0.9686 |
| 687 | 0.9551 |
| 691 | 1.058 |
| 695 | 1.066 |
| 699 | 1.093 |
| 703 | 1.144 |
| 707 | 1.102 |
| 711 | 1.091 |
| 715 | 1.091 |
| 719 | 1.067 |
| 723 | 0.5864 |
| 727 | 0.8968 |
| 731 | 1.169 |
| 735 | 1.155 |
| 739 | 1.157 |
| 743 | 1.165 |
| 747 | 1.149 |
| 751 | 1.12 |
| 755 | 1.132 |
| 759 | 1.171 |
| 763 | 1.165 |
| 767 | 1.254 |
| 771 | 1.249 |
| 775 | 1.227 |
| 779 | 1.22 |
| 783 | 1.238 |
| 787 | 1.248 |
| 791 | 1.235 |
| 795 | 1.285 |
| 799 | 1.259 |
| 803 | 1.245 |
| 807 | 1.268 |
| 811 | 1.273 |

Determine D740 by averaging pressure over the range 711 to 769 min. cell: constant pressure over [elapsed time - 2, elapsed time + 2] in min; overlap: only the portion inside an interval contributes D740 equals 1.09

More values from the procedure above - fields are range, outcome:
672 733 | 1.02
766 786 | 1.24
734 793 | 1.19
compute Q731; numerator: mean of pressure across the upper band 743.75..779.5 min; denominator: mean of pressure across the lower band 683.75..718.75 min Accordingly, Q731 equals 1.1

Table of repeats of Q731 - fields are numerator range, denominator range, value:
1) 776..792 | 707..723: 1.21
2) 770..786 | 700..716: 1.11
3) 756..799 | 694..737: 1.18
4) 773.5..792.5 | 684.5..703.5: 1.17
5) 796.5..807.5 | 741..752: 1.10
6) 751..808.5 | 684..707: 1.15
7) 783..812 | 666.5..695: 1.26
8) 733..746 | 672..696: 1.16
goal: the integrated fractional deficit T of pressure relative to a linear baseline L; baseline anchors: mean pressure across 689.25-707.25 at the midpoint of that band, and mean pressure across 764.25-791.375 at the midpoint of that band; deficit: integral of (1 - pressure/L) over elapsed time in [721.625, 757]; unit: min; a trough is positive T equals 3.06 min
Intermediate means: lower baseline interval 1.09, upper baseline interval 1.24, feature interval 1.07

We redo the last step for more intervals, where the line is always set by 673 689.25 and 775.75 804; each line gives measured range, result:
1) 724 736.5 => 0.8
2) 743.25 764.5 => 0.2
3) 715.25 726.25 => 2.0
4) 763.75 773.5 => -0.4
